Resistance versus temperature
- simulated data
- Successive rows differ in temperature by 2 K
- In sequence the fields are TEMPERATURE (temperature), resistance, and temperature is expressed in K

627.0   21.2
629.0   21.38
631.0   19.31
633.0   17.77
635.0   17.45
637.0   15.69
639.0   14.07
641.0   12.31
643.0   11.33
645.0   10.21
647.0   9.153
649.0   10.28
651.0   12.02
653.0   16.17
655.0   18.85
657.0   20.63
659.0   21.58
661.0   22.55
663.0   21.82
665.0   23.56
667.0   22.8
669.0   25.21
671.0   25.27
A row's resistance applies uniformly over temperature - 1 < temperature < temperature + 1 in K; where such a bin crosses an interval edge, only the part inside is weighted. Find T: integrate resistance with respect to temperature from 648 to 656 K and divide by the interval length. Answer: 14.3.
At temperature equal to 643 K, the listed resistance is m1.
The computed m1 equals 11.33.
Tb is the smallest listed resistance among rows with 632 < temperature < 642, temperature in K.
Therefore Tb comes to 12.31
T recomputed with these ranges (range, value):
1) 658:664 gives 22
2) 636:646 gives 12.7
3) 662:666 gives 22.7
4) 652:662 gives 20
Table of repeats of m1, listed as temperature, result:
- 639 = 14.07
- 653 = 16.17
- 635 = 17.45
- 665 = 23.56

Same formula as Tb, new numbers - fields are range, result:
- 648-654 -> 10.28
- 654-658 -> 18.85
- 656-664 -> 20.63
